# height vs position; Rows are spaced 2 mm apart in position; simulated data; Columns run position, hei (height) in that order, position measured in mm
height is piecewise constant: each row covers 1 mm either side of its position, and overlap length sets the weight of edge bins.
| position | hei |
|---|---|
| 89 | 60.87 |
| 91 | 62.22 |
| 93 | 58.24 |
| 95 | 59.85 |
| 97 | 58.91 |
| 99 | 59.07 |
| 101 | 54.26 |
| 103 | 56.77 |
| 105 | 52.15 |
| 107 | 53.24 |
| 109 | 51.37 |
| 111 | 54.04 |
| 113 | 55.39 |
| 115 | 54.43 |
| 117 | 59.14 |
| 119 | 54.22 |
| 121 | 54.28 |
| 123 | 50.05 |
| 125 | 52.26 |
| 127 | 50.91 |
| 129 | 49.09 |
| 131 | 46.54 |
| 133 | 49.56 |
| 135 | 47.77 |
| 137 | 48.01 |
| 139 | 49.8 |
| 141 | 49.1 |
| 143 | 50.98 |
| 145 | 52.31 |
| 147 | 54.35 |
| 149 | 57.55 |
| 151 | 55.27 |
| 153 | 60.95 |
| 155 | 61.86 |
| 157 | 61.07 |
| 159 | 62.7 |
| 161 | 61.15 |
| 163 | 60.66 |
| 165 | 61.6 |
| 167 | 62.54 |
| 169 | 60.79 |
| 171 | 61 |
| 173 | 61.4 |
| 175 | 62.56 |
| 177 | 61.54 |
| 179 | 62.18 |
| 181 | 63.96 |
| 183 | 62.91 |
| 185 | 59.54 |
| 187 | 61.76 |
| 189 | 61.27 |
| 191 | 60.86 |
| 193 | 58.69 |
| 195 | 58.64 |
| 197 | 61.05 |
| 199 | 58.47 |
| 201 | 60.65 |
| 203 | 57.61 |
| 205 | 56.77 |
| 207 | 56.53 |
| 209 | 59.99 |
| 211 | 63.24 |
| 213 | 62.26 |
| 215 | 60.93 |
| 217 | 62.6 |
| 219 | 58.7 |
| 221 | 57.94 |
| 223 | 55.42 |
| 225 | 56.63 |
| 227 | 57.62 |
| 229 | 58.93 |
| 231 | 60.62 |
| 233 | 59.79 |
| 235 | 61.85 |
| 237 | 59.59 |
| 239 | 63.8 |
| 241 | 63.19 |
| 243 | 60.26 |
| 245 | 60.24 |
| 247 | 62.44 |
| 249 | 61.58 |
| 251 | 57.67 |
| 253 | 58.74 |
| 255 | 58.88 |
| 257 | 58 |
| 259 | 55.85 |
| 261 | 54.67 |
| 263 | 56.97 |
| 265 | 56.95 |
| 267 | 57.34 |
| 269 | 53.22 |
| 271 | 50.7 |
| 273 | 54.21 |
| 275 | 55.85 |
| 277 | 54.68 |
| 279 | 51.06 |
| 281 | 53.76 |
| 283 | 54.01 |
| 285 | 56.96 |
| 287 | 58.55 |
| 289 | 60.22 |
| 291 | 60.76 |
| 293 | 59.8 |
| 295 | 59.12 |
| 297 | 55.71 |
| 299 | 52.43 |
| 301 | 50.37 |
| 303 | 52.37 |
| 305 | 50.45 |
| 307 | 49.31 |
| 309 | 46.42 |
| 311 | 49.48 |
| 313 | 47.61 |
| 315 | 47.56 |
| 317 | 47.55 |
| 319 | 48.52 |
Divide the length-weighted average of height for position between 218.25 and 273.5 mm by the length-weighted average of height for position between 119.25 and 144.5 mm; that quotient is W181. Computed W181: 1.2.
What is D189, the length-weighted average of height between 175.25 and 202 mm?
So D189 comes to 60.9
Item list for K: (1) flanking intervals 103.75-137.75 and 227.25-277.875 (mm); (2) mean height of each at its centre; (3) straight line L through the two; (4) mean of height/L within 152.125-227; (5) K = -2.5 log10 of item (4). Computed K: -0.10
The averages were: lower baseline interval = 52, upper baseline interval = 58.2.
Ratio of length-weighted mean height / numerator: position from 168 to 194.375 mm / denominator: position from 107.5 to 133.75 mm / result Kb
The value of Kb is 1.2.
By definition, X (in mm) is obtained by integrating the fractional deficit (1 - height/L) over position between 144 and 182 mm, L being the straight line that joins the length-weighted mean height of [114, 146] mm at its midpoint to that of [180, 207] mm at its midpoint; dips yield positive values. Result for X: -3.07 mm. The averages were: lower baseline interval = 51.2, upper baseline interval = 60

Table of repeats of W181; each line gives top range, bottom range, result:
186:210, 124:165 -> 1.09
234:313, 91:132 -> 1.03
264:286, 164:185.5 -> 0.88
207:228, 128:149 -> 1.18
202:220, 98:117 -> 1.09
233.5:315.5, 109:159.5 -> 1.05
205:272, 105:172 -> 1.07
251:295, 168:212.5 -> 0.93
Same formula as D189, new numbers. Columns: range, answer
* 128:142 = 48.6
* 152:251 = 60.5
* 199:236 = 59.3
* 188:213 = 59.6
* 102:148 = 52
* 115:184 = 56.4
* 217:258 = 59.7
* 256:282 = 54.9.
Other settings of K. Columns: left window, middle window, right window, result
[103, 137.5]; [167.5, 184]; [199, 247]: -0.11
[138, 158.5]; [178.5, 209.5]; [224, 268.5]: -0.05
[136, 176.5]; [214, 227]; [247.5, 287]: -0.03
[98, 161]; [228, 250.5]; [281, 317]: -0.14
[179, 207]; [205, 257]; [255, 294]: -0.03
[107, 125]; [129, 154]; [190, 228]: 0.07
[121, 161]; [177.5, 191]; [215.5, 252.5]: -0.10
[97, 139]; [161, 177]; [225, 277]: -0.12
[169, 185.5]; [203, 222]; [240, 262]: 0.02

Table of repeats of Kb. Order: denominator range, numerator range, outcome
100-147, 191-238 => 1.14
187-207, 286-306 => 0.94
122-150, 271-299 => 1.11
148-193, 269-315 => 0.88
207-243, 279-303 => 0.93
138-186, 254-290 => 0.94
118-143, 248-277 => 1.12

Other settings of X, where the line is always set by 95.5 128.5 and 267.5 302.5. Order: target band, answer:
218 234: -0.9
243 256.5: -1.2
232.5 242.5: -1.2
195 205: -0.8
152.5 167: -1.8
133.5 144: 1.0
